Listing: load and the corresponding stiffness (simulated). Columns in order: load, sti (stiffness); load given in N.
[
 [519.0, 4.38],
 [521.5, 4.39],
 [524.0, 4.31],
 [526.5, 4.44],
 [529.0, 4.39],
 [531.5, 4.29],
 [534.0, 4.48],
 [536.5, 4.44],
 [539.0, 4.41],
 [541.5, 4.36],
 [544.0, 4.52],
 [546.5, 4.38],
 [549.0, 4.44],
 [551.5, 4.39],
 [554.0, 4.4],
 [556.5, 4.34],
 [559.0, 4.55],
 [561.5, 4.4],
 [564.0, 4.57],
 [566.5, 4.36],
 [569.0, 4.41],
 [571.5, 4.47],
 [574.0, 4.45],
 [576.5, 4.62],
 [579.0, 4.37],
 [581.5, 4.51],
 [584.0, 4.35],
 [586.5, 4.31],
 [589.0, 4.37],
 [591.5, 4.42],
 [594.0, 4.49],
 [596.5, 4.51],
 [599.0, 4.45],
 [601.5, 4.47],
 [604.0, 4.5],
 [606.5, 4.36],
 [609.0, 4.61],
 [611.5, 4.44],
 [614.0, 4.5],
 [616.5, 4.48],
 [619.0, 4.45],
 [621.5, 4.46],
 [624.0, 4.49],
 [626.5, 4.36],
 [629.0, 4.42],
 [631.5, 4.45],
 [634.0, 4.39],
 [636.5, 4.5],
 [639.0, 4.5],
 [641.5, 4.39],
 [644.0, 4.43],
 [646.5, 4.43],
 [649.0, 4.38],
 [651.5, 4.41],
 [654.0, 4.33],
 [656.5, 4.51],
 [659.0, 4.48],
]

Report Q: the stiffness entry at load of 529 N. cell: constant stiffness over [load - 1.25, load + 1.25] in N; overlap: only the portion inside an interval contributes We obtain 4.39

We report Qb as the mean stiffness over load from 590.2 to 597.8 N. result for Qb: 4.47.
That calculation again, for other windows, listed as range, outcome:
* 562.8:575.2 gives 4.45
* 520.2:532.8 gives 4.36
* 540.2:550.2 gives 4.42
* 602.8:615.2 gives 4.48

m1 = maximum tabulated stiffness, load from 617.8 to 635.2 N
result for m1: 4.49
